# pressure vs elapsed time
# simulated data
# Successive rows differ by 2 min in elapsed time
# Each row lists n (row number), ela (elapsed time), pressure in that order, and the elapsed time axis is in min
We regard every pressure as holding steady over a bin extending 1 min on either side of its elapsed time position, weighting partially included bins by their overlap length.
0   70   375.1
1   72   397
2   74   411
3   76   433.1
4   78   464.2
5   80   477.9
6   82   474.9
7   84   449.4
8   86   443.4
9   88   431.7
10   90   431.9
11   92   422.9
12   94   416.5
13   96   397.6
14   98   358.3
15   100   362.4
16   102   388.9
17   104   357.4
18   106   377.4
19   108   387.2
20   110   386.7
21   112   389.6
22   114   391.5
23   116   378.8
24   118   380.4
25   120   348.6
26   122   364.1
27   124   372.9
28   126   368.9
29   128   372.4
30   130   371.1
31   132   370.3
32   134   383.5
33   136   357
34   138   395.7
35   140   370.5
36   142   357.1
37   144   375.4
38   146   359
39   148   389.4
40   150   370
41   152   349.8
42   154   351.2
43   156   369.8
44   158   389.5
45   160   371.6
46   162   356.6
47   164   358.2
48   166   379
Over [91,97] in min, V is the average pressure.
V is 412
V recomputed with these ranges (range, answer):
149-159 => 366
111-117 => 387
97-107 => 369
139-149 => 370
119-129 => 365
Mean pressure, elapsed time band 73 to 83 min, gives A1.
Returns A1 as 452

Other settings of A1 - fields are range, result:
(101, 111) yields 380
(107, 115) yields 389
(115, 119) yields 380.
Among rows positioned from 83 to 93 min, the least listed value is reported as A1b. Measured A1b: 422.9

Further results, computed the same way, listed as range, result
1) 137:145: 357.1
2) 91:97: 397.6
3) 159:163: 356.6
